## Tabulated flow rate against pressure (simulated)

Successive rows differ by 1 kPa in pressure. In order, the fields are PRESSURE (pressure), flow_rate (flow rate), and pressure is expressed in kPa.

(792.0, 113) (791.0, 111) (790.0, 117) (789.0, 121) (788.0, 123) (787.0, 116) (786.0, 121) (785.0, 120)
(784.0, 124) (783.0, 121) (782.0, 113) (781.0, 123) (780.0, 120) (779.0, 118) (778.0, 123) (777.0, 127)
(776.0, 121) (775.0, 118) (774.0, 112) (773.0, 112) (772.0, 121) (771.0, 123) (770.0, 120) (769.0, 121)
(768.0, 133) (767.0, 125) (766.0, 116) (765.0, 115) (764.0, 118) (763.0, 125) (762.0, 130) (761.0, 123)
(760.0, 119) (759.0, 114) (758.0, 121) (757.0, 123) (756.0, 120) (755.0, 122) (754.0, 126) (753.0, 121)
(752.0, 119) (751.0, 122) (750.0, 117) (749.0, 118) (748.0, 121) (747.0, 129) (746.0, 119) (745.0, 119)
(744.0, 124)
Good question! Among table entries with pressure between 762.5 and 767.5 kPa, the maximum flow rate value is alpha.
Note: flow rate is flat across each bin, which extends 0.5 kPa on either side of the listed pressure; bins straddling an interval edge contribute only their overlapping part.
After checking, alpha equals 125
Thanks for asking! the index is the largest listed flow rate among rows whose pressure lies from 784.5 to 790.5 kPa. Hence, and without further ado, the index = 123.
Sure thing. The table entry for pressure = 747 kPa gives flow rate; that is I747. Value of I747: 129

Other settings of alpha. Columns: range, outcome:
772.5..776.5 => 121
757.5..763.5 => 130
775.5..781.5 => 127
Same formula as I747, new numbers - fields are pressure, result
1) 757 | 123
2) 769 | 121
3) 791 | 111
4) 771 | 123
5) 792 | 113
